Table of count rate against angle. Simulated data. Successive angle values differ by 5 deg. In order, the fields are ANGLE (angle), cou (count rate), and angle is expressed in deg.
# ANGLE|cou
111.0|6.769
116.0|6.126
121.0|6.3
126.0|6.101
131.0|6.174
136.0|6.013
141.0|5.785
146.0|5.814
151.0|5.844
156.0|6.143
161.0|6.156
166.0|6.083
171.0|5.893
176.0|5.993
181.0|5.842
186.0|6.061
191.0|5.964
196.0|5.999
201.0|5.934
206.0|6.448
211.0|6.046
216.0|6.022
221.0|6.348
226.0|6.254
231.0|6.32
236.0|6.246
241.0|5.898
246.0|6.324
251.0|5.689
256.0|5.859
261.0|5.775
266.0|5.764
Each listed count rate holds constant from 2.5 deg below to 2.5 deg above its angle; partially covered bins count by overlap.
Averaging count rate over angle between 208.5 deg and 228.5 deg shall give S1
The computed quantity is 6.17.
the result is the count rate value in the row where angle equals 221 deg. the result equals 6.348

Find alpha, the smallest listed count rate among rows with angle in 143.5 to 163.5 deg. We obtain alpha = 5.814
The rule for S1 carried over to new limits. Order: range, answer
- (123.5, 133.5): 6.14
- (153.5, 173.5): 6.07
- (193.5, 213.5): 6.11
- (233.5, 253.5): 6.04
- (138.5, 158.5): 5.9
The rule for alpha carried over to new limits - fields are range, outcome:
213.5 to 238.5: 6.022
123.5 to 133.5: 6.101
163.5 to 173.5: 5.893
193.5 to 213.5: 5.934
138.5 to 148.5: 5.785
